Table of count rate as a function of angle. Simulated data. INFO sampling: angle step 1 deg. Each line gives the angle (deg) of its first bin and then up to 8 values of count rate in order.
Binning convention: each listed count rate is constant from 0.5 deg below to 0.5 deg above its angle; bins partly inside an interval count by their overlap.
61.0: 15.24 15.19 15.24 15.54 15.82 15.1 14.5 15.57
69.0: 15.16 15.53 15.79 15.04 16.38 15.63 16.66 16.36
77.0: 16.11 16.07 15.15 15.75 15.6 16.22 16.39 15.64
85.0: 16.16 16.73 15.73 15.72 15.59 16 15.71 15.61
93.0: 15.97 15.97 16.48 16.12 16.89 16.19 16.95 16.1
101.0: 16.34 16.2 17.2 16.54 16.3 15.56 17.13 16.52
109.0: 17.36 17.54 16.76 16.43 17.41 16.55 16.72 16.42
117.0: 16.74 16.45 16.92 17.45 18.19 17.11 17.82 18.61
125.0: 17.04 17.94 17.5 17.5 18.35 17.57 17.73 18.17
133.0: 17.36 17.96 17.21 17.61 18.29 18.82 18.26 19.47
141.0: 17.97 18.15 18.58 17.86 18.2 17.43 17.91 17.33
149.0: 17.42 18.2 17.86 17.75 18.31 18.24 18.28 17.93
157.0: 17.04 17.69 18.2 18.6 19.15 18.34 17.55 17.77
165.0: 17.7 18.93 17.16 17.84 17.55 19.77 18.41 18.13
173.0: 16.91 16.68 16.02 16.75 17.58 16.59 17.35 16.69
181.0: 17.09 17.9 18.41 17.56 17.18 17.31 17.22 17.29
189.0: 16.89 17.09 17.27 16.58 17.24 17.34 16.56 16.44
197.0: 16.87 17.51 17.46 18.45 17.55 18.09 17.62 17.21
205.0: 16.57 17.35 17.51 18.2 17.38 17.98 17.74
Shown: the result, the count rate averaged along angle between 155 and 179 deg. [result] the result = 17.8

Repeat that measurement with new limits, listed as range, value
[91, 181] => 17.4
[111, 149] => 17.6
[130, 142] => 18.1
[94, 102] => 16.4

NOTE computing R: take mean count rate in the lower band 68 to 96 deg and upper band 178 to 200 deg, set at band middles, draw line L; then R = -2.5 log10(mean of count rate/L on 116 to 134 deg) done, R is -0.071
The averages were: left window 15.9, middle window 17.5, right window 17.2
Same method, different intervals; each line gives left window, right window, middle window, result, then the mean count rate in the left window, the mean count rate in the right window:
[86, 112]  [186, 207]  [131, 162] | -0.079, 16.3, 17.2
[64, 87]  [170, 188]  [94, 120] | -0.025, 15.8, 17.4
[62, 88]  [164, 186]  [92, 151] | -0.045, 15.7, 17.5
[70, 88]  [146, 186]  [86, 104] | 0.006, 15.9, 17.7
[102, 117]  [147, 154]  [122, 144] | -0.037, 16.7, 17.8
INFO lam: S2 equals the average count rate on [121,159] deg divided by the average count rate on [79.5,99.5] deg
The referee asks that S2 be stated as 1.11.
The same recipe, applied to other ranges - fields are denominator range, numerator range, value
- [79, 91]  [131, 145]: 1.14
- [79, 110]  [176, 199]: 1.06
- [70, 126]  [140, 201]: 1.07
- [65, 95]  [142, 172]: 1.14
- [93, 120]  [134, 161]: 1.09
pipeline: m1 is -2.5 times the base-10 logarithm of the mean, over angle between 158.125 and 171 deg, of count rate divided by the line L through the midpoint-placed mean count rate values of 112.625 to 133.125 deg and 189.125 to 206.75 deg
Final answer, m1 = -0.05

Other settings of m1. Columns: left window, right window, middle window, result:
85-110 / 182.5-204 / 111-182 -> -0.054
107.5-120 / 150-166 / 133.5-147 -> -0.034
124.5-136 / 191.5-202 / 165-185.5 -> -0.009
